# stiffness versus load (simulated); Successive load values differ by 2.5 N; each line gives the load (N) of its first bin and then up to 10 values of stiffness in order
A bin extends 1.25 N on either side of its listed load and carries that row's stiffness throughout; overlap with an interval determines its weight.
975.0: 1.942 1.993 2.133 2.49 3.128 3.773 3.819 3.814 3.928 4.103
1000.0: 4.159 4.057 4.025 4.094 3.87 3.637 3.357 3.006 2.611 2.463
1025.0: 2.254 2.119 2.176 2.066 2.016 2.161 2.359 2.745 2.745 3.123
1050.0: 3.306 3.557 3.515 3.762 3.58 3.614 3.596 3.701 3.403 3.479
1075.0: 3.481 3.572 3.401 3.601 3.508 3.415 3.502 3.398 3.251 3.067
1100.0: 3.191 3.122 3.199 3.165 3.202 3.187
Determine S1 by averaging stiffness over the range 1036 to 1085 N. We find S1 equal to 3.3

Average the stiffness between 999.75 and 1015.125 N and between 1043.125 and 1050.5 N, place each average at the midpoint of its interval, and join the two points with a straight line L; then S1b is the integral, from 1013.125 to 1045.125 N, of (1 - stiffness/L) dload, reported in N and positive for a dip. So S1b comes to 8.7 N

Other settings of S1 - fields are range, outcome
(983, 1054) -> 3.15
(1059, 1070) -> 3.6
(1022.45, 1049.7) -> 2.41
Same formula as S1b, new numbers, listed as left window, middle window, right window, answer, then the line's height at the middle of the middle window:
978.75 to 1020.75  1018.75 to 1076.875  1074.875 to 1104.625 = 8.2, 3.45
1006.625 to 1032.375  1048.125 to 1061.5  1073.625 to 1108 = -1.7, 3.13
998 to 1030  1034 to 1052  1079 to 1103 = 3.4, 3.31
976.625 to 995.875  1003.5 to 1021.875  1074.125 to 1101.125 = -1.6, 3.21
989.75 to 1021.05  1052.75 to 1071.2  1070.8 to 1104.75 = -0.6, 3.49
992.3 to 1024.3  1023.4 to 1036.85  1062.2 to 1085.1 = 5.4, 3.57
